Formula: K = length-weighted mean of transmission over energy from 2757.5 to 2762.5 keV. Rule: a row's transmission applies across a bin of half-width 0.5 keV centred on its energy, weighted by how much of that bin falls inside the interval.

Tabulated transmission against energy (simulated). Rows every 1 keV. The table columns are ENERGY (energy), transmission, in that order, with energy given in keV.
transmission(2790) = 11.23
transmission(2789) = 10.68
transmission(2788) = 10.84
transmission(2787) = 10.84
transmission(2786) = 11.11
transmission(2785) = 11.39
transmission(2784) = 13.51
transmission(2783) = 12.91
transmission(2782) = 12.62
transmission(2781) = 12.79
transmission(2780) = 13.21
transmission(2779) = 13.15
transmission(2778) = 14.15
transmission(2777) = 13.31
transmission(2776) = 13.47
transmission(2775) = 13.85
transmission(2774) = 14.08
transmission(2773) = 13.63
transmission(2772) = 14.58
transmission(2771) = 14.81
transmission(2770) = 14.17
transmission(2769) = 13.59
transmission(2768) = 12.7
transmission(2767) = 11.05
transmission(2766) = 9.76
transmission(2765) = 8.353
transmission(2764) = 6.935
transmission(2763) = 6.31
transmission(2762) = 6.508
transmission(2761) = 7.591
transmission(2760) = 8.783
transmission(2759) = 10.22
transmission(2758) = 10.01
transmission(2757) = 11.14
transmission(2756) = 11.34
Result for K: 8.62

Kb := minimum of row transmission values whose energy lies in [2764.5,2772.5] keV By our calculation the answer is 8.353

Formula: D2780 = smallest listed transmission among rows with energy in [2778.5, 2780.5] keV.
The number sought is 13.15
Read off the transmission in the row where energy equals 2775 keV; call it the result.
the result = 13.85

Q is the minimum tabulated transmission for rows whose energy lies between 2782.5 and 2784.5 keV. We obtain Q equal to 12.91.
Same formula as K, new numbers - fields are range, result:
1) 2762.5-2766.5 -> 7.84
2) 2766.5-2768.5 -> 11.9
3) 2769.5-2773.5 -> 14.3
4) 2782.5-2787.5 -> 12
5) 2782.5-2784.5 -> 13.2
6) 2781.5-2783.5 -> 12.8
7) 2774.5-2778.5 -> 13.7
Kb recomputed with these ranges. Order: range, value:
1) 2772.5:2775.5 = 13.63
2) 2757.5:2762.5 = 6.508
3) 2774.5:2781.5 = 12.79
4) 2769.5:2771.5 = 14.17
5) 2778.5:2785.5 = 11.39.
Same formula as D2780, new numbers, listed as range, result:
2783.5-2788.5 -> 10.84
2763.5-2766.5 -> 6.935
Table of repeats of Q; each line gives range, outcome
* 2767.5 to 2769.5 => 12.7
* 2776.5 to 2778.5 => 13.31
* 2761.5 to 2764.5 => 6.31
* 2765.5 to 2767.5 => 9.76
